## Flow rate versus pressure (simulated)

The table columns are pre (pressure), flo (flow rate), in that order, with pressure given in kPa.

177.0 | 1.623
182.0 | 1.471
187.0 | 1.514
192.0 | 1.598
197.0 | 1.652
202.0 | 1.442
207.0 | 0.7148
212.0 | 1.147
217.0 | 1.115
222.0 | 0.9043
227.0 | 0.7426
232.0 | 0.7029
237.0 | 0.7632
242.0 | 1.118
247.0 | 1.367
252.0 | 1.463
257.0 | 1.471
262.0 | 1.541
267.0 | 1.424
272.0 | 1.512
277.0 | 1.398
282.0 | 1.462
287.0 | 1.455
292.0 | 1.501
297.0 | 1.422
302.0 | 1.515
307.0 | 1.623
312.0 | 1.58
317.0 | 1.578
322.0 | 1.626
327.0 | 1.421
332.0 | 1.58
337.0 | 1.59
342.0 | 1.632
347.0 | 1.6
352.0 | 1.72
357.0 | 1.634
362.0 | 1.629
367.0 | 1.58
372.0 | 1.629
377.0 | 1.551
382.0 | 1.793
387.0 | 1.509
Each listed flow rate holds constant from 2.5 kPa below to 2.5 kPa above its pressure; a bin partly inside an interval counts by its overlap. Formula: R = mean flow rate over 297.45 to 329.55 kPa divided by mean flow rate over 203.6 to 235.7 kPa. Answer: 1.7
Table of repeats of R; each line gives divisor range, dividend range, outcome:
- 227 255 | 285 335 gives 1.45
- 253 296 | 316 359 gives 1.09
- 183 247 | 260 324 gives 1.33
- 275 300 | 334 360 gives 1.13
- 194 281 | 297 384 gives 1.32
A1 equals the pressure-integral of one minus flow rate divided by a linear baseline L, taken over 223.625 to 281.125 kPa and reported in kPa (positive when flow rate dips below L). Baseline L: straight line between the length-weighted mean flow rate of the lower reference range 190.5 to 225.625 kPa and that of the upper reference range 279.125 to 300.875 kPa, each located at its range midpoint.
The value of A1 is 5.19 kPa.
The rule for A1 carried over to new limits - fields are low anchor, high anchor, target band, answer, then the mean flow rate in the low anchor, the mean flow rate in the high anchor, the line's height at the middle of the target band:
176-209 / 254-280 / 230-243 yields 5.5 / 1.43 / 1.47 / 1.45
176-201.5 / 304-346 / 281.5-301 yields 1.4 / 1.56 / 1.58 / 1.57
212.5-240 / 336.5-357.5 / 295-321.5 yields -3.0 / 0.872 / 1.64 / 1.39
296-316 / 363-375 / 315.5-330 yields 0.2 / 1.55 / 1.61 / 1.56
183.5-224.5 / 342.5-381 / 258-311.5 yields -1.4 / 1.27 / 1.63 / 1.45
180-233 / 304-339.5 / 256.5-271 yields -1.1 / 1.19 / 1.57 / 1.38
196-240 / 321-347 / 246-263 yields -4.1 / 1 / 1.57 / 1.18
